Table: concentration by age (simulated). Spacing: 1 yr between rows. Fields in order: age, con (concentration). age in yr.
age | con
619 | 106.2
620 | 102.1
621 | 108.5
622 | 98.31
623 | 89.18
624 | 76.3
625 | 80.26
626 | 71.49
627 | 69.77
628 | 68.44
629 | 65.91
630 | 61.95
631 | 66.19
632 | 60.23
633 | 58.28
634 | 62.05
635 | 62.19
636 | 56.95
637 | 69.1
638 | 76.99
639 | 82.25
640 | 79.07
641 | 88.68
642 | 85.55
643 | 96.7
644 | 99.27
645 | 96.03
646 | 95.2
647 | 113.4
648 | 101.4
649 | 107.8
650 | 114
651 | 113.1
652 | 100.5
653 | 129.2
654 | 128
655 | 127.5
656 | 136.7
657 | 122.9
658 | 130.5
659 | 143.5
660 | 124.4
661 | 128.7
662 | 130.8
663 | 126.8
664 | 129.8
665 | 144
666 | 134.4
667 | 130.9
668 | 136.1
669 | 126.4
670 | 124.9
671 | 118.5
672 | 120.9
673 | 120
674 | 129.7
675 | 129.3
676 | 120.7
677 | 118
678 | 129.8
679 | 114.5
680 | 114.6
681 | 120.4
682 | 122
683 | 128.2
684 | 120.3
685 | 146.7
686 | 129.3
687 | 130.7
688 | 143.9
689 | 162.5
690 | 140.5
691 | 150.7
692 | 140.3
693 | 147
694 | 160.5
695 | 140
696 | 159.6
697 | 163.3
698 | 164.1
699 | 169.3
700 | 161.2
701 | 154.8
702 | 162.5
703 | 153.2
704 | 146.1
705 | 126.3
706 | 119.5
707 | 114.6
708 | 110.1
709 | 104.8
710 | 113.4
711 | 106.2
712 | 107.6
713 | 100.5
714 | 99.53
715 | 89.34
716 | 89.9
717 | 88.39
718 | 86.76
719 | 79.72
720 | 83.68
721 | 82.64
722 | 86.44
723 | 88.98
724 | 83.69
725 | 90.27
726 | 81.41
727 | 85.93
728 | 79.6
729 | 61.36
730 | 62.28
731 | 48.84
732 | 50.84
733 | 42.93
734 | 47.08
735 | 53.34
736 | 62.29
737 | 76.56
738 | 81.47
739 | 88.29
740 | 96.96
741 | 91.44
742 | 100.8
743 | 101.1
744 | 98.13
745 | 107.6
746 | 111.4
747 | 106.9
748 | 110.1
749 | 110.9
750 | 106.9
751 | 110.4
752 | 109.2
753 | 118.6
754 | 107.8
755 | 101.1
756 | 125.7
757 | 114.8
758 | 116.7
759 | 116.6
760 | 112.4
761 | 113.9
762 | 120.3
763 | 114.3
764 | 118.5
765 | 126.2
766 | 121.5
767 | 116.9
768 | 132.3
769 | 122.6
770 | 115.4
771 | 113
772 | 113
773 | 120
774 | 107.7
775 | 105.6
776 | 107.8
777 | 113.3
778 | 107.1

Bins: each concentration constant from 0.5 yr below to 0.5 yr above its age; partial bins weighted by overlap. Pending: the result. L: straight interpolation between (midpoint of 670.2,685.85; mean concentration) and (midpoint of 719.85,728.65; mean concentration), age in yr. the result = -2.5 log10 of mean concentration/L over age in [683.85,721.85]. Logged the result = -0.23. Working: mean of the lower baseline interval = 124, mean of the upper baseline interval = 84.4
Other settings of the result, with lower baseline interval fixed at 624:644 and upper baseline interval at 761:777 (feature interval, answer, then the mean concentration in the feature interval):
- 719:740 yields 0.39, 72.7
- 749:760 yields -0.01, 113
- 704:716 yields -0.12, 109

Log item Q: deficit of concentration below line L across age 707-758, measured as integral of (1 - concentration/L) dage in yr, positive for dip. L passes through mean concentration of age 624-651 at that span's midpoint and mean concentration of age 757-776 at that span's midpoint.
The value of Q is 7.6 yr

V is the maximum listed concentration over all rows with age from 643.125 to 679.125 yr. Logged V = 144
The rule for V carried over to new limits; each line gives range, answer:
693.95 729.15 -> 169.3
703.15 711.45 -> 146.1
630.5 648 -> 113.4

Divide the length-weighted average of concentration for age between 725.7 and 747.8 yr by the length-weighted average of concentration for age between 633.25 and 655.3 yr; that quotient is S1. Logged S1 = 0.8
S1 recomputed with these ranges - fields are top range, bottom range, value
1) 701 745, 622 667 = 0.94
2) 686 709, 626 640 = 2.17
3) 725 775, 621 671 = 0.98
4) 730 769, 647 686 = 0.80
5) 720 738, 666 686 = 0.56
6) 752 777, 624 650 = 1.45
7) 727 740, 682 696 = 0.46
